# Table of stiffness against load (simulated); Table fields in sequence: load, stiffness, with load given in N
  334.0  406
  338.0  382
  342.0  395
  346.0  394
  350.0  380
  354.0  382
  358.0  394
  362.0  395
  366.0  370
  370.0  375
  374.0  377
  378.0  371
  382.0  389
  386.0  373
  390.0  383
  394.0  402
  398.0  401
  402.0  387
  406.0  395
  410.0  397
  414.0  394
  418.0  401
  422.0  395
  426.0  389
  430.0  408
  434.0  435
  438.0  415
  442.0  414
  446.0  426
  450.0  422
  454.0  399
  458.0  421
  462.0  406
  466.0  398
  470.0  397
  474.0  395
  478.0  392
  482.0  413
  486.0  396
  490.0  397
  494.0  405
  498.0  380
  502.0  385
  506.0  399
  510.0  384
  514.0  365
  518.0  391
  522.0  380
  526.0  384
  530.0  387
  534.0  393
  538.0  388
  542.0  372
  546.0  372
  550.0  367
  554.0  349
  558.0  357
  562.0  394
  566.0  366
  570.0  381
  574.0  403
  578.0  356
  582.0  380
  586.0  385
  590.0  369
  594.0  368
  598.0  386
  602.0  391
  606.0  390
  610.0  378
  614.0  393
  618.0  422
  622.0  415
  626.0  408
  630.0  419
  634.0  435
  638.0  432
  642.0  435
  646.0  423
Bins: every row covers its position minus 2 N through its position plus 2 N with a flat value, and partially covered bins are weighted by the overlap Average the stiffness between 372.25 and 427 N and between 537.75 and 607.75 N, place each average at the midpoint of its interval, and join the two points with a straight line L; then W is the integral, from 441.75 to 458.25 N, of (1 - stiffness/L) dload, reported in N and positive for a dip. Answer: -1.3 N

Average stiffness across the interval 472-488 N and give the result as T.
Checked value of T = 399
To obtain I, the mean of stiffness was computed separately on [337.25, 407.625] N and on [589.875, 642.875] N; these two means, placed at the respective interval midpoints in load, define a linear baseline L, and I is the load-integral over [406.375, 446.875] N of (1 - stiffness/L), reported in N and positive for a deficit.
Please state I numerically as -1.7 N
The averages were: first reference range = 386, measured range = 406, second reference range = 403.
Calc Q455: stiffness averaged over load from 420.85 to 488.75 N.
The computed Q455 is 407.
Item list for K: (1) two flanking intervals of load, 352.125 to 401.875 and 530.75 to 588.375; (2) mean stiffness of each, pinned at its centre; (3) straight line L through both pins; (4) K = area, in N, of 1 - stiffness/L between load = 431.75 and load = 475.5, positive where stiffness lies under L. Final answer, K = -3.5 N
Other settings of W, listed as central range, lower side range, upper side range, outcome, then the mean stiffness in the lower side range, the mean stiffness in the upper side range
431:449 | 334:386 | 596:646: -1.4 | 384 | 409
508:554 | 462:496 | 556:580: 0.8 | 400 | 376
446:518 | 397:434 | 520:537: -1.2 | 398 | 386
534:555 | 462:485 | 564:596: 0.6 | 399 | 376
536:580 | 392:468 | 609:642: 4.1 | 406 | 415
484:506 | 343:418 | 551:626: -0.5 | 387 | 383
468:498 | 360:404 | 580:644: -0.5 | 384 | 400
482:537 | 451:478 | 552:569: -0.4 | 403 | 367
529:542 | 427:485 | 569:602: 0.1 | 409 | 379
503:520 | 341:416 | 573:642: 0.3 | 387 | 397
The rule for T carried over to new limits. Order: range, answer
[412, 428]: 395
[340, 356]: 388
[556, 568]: 372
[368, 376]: 376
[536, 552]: 375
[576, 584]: 368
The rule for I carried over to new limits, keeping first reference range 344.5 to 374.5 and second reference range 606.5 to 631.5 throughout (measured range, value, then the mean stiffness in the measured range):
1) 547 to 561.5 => 1.3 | 362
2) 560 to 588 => 1.4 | 381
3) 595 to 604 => 0.4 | 386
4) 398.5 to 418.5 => -0.4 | 395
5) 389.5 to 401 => -0.3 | 396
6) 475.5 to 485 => -0.2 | 401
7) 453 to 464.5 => -0.5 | 409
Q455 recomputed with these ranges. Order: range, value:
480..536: 390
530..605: 377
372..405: 386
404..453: 407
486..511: 392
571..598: 378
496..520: 384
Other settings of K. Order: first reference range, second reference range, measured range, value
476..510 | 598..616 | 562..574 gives 0.3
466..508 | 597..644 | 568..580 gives 0.7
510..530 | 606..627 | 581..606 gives 1.0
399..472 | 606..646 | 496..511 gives 0.8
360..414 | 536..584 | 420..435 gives -0.8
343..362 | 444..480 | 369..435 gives 0.8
